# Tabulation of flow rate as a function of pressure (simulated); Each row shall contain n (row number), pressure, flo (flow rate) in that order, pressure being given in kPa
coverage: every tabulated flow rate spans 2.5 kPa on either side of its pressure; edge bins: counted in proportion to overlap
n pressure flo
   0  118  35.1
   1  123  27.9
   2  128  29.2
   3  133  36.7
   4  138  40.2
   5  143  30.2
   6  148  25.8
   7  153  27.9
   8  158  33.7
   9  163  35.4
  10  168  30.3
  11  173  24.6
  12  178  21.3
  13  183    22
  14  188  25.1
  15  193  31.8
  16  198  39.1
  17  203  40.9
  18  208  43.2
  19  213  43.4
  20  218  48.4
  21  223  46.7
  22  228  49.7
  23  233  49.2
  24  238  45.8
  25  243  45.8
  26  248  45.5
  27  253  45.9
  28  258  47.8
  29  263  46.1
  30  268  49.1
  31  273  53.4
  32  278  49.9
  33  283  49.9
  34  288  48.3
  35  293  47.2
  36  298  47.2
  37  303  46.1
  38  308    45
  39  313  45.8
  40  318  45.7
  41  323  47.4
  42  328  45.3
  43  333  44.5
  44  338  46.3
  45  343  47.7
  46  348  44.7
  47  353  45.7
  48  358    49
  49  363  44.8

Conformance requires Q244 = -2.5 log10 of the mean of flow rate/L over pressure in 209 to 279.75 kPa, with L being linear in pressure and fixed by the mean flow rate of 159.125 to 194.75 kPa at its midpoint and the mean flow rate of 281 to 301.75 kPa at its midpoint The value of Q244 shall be -0.21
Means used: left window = 27.4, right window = 48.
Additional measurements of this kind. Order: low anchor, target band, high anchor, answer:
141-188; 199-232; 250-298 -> -0.21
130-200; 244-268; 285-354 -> -0.17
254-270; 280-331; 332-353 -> 0.00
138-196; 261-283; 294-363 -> -0.24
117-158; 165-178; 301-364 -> 0.27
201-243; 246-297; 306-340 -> -0.06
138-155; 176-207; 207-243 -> 0.28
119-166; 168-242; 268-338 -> 0.02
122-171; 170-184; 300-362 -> 0.43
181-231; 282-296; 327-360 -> -0.11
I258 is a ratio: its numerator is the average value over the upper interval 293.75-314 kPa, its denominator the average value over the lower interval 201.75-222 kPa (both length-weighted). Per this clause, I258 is 1.0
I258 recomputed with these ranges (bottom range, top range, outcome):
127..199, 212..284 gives 1.59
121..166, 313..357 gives 1.44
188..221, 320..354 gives 1.15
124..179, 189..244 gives 1.42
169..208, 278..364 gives 1.54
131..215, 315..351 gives 1.42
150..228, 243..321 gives 1.37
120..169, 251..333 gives 1.49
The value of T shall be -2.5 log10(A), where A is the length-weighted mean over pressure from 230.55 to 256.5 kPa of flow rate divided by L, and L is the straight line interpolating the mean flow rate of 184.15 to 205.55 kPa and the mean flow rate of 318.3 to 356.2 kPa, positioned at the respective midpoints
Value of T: -0.23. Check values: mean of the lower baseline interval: 33.5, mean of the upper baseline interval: 46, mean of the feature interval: 46.5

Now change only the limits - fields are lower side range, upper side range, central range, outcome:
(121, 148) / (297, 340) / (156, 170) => 0.04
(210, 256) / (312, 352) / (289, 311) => -0.01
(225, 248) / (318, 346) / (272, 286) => -0.09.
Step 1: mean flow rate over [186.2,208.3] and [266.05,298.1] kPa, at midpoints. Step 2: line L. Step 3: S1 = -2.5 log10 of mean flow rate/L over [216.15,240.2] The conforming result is -0.180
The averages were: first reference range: 35.7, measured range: 48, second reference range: 49.4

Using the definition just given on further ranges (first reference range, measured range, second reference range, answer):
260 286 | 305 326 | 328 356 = 0.03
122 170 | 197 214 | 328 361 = -0.15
